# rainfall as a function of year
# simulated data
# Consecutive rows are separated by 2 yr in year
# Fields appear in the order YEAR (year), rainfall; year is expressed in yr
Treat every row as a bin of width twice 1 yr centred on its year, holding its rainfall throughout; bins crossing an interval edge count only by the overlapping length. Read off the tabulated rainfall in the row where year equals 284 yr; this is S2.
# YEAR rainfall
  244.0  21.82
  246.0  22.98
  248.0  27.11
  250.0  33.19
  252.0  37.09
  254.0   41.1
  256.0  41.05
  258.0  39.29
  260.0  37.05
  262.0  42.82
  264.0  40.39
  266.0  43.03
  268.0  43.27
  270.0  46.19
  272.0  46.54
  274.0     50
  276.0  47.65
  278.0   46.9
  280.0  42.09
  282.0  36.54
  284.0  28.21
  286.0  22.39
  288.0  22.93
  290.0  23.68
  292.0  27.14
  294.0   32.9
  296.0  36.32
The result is 28.21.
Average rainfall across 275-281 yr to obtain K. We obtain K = 45.5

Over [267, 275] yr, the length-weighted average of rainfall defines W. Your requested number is 46.5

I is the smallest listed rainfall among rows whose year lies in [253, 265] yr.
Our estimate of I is 37.05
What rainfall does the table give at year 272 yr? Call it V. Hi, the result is 46.54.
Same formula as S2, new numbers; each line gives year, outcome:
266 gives 43.03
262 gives 42.82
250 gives 33.19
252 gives 37.09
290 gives 23.68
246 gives 22.98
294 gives 32.9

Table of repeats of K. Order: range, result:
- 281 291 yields 26.8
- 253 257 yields 41.1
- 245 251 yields 27.8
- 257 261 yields 38.2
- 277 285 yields 38.4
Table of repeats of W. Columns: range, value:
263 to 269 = 42.2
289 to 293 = 25.4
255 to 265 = 40.1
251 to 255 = 39.1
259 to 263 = 39.9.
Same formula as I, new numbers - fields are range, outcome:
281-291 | 22.39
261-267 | 40.39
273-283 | 36.54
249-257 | 33.19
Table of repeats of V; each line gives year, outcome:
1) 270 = 46.19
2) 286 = 22.39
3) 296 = 36.32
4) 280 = 42.09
